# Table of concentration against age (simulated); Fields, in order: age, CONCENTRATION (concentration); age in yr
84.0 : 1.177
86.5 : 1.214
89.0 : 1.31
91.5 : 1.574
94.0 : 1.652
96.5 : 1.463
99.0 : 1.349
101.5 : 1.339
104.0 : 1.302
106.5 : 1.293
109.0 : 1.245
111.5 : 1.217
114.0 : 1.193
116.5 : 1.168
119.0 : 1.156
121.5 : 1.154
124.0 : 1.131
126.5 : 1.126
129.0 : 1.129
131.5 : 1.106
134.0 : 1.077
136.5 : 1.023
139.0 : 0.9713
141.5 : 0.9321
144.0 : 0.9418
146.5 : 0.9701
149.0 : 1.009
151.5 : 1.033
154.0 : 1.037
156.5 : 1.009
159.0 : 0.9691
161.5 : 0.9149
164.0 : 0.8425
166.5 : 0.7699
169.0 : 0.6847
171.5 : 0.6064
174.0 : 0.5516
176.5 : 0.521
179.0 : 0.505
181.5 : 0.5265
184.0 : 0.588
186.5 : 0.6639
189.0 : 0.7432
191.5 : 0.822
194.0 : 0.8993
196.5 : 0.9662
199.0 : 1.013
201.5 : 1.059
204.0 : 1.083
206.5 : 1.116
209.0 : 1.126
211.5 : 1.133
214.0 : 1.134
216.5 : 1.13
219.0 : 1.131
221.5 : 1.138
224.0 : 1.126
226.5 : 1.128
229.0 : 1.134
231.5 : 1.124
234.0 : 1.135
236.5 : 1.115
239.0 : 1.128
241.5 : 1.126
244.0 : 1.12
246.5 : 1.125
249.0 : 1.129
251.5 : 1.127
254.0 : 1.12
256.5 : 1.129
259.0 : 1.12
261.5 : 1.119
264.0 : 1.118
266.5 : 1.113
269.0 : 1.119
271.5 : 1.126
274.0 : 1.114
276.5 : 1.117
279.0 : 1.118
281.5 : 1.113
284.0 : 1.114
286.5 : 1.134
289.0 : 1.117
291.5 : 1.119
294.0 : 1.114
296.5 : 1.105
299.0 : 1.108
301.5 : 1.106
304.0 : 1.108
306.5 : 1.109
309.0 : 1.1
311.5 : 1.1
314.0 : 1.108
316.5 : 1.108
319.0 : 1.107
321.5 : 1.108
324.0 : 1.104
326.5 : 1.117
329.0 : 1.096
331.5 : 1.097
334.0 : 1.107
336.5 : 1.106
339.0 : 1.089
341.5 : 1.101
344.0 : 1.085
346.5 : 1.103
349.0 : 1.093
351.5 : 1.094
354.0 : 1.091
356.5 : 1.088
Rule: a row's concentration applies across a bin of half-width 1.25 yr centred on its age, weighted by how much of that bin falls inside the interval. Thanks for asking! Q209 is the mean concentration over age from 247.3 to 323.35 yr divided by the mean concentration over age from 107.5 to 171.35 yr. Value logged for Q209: 1.1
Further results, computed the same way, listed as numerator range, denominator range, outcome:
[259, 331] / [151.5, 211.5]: 1.33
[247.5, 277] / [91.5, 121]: 0.85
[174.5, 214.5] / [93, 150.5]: 0.73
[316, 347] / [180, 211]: 1.24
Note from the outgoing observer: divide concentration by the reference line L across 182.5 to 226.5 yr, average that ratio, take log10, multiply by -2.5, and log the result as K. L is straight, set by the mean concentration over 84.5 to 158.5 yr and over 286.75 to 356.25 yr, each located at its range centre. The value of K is 0.153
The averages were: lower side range 1.17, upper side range 1.1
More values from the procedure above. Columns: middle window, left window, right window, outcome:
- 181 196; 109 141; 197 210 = 0.427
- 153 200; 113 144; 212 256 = 0.398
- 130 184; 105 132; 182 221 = 0.265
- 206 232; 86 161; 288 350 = 0.007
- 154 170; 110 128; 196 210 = 0.254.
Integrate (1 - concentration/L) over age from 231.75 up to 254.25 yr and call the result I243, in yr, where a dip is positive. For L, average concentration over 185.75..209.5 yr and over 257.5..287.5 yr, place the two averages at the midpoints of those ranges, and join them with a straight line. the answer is -1.6 yr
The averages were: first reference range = 0.95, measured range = 1.13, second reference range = 1.12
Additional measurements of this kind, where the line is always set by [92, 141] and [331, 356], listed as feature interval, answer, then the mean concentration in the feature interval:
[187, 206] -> 3.84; 0.937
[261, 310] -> 0.54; 1.11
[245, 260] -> 0.26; 1.12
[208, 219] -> 0.32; 1.13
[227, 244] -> 0.40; 1.13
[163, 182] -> 8.97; 0.627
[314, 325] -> 0.02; 1.11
